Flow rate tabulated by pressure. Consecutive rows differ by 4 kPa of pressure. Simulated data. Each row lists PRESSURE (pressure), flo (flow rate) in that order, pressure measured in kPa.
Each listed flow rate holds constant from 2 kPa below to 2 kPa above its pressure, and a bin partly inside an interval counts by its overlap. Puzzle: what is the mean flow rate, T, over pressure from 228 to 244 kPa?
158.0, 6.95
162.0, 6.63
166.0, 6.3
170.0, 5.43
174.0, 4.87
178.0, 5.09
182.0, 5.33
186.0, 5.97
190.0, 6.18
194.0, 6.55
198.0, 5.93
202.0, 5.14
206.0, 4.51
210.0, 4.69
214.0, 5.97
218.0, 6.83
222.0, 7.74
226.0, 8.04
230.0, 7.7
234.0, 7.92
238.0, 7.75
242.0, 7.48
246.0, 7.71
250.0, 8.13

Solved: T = 7.71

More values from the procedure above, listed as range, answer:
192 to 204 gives 5.87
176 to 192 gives 5.64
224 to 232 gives 7.87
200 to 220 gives 5.43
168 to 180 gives 5.13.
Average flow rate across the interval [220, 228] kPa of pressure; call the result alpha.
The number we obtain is 7.89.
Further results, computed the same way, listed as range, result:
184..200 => 6.16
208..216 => 5.33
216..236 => 7.65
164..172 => 5.87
